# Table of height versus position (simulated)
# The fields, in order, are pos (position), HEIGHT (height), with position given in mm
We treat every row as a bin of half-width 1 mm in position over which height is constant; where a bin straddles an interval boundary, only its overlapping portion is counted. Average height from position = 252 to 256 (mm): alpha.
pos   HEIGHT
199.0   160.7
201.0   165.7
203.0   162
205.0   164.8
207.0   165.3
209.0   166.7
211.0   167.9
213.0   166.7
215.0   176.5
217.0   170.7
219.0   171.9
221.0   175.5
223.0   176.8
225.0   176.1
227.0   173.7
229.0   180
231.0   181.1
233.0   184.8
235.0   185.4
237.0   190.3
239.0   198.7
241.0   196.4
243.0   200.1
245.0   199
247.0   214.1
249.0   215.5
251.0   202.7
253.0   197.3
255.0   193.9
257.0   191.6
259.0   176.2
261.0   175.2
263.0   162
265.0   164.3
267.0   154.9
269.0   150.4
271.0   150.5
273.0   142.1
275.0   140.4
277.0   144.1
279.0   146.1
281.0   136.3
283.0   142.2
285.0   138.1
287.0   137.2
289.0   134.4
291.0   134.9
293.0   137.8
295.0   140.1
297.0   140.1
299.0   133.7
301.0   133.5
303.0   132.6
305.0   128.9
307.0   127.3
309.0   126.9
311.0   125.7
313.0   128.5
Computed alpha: 196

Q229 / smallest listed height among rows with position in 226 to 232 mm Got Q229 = 173.7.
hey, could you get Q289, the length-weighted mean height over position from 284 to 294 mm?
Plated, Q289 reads 136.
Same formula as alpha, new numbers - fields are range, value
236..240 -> 194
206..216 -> 169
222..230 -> 177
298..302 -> 134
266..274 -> 149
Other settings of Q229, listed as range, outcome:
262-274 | 142.1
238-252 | 196.4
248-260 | 176.2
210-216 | 166.7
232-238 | 184.8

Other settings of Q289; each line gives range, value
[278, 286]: 141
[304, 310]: 128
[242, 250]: 207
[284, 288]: 138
